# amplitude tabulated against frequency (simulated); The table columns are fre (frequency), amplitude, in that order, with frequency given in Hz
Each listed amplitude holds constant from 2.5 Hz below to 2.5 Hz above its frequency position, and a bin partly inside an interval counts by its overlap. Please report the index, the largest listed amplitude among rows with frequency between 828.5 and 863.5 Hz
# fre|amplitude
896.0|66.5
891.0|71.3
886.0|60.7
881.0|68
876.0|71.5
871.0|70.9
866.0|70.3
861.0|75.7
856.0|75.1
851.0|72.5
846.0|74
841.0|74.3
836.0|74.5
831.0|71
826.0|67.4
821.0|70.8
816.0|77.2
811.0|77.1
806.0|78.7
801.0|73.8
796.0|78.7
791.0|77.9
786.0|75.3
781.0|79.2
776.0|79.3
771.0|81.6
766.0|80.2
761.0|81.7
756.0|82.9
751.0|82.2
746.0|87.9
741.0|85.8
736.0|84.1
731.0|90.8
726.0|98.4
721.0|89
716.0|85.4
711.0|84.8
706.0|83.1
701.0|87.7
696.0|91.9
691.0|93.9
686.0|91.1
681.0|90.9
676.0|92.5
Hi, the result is 75.7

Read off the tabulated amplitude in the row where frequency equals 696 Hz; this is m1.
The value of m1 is 91.9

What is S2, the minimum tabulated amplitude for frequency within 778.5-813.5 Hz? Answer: 73.8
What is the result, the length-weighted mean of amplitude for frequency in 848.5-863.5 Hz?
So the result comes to 74.4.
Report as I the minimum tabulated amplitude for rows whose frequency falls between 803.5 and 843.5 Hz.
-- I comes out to 67.4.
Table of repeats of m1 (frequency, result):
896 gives 66.5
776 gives 79.3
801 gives 73.8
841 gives 74.3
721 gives 89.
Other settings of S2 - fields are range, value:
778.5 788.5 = 75.3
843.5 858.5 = 72.5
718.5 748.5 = 84.1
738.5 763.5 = 81.7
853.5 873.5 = 70.3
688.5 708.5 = 83.1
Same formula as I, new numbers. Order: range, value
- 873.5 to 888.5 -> 60.7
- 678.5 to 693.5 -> 90.9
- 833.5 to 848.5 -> 74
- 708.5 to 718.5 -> 84.8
